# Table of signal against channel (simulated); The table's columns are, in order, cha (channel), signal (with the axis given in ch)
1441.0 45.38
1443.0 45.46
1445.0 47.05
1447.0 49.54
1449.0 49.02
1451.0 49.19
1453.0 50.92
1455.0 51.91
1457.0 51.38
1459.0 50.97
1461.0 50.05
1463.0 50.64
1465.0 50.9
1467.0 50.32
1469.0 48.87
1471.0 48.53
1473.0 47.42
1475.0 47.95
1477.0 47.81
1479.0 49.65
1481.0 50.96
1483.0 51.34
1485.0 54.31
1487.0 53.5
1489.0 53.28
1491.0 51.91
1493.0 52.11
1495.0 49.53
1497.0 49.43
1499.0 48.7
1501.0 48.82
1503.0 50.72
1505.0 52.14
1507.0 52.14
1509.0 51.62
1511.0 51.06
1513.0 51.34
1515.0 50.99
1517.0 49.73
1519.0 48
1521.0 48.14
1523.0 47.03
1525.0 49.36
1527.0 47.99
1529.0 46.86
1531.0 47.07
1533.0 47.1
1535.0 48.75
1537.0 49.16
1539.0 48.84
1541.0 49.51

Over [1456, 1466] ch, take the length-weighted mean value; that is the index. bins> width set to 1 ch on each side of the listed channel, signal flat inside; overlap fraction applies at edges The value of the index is 50.8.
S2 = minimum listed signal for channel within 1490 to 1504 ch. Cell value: 48.7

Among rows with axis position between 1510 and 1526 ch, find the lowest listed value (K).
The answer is 47.03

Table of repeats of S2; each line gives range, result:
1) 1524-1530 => 46.86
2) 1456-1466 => 50.05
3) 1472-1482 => 47.42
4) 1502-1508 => 50.72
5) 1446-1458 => 49.02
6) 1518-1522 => 48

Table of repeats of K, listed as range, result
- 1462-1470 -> 48.87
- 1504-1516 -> 50.99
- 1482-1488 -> 51.34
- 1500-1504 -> 48.82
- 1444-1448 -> 47.05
